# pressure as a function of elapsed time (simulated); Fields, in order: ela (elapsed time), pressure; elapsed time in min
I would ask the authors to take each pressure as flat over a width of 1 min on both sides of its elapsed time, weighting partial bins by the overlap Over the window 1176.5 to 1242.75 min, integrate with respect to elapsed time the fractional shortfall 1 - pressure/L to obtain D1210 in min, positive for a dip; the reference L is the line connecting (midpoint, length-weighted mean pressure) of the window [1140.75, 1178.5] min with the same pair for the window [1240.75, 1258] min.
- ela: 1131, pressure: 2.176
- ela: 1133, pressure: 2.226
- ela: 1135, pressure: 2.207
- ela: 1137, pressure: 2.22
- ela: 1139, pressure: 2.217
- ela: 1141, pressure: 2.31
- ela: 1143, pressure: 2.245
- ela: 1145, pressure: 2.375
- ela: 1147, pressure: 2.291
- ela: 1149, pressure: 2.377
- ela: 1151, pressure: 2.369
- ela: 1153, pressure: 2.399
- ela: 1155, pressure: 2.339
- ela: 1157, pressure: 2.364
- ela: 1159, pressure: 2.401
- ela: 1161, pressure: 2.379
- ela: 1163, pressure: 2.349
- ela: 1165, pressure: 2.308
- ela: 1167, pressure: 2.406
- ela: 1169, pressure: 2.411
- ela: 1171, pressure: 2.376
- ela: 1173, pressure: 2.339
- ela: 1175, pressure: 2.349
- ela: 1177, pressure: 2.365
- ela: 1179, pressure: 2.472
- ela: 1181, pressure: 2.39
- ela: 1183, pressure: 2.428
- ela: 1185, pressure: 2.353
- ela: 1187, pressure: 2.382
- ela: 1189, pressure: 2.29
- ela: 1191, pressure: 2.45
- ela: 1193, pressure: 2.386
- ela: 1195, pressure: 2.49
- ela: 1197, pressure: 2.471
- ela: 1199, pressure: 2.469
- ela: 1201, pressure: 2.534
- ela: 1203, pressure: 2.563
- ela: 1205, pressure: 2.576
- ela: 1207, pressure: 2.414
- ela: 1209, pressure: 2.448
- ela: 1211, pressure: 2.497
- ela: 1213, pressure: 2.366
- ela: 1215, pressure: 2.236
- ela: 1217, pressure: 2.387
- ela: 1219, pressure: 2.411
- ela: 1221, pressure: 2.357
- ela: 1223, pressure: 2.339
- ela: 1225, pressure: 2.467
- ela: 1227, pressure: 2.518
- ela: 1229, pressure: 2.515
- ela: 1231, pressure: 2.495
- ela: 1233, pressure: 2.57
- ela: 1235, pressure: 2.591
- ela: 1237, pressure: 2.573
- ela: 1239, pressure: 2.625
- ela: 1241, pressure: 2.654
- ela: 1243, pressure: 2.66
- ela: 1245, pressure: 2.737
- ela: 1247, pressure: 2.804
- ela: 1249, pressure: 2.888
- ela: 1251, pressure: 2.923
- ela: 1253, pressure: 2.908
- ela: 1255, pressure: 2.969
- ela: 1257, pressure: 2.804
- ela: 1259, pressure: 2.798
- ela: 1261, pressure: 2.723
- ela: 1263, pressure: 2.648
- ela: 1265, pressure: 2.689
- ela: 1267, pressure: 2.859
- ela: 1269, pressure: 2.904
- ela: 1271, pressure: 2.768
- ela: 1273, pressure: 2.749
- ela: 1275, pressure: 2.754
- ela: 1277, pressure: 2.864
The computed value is 3.94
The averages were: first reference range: 2.36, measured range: 2.46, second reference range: 2.82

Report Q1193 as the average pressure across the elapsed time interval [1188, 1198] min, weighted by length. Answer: 2.42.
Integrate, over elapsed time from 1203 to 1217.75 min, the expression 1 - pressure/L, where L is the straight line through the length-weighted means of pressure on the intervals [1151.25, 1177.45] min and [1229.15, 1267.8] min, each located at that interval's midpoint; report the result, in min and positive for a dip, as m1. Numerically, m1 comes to 0.8 min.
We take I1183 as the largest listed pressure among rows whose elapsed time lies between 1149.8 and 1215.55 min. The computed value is 2.576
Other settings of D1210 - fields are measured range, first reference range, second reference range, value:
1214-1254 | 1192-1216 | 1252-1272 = 0.9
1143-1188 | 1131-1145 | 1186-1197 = -0.9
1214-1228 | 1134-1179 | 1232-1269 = 1.2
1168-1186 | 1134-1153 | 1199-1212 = 0.2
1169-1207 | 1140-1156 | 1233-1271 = 1.1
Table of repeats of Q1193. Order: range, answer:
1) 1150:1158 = 2.37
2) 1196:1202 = 2.49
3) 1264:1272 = 2.8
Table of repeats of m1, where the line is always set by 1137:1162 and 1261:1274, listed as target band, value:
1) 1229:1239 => 0.32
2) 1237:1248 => -0.04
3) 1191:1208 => 0.21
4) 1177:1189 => 0.31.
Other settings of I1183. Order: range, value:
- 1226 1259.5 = 2.969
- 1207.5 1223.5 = 2.497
